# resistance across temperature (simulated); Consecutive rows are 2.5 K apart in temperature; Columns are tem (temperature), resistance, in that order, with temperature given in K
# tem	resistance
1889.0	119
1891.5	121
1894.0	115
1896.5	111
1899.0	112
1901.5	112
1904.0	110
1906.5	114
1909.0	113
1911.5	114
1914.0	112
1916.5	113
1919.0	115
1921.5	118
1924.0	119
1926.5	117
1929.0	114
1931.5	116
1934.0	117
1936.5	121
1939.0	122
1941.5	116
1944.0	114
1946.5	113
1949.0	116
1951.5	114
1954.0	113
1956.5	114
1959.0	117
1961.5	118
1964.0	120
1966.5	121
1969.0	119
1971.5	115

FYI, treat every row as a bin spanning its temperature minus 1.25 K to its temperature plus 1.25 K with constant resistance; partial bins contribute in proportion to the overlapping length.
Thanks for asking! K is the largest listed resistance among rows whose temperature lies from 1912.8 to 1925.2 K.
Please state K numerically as 119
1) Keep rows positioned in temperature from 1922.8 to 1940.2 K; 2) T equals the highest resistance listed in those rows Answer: 122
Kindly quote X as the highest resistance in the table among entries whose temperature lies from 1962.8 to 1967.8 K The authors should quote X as 121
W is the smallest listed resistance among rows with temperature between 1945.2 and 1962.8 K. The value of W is 113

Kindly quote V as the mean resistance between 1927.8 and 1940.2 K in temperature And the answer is 118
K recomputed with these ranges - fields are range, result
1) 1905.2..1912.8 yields 114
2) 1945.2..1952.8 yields 116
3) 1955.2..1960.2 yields 117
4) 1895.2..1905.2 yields 112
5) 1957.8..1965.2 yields 120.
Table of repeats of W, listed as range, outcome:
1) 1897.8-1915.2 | 110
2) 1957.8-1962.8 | 117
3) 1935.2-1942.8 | 116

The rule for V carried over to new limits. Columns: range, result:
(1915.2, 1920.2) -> 114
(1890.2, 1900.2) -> 115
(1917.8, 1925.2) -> 117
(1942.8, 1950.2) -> 114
